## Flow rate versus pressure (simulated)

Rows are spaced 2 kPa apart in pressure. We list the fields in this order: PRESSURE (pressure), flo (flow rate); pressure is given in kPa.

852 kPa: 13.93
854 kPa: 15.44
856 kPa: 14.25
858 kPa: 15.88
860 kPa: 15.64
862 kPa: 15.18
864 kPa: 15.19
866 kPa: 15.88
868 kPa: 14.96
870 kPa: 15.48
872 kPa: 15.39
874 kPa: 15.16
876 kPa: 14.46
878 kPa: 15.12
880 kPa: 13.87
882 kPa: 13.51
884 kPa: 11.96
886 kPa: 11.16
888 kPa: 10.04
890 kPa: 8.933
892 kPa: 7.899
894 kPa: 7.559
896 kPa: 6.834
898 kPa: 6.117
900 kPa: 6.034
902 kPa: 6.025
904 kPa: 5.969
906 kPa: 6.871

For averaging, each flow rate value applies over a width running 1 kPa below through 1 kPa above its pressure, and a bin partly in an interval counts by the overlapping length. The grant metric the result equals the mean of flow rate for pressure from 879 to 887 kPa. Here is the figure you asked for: 12.6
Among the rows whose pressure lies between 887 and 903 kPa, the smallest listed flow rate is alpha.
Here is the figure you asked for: 6.025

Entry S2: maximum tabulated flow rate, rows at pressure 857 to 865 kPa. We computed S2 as 15.88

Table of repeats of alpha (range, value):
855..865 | 14.25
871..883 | 13.51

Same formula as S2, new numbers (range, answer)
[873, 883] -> 15.16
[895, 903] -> 6.834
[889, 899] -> 8.933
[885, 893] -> 11.16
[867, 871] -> 15.48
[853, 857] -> 15.44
